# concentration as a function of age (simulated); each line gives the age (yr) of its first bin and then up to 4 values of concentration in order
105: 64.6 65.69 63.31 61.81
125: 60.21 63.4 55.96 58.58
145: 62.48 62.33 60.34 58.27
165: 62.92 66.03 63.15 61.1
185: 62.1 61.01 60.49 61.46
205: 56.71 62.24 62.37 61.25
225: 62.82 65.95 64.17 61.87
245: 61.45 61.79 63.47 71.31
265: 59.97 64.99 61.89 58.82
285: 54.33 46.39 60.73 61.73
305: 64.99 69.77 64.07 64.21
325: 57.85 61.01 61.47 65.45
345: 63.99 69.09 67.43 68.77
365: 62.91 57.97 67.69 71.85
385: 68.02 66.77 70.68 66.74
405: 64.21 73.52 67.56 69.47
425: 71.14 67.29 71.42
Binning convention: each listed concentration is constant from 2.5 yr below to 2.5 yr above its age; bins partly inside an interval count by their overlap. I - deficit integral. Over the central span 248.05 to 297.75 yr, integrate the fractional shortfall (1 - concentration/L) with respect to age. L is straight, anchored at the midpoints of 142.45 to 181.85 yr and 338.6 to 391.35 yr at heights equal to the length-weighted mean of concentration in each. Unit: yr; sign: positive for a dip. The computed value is 3.1 yr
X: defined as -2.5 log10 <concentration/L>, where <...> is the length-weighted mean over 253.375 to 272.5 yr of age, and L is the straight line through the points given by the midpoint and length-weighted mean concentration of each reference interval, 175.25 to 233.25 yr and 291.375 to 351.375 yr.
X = -0.04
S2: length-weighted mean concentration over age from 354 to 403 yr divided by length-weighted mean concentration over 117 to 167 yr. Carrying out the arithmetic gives 1.1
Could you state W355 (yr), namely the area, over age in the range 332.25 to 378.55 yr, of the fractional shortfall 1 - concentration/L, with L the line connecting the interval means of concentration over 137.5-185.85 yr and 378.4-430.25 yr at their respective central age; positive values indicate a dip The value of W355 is 1.6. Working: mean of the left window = 61.7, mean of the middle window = 65.1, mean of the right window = 68.9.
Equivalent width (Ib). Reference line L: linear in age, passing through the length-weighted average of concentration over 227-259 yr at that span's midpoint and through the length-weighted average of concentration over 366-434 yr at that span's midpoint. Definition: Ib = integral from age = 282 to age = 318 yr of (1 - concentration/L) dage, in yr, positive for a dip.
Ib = 2.6 yr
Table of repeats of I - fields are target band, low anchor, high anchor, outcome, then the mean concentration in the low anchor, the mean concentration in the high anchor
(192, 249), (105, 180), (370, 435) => 1.7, 61.8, 68.4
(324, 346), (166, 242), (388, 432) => 1.4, 62.2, 68.6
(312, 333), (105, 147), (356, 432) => 1.3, 61.6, 67.6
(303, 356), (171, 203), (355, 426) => 1.1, 61.7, 67.6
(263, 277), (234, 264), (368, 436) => 0.4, 63.8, 68.2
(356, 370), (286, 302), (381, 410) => -0.1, 55.9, 68.1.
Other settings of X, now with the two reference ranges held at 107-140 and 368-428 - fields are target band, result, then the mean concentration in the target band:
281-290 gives 0.230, 52.9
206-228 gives 0.032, 61.9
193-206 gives 0.062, 59.8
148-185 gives 0.009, 62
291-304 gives 0.099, 60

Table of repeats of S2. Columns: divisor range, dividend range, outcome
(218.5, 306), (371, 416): 1.11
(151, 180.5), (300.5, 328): 1.03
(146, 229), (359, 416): 1.09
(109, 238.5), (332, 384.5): 1.06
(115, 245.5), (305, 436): 1.08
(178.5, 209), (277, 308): 0.96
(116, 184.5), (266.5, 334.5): 0.99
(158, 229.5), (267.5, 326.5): 0.99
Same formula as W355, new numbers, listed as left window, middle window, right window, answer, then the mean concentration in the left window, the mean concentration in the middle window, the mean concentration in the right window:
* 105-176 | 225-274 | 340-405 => 0.25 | 61.8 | 63.8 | 66.7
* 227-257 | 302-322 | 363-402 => -0.26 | 63.1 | 65.7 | 66.6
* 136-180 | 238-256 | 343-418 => 0.49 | 61.5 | 62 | 67.2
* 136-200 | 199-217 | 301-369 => 0.46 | 61.4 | 60.6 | 64.5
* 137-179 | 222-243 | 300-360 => -0.23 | 61.7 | 63.6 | 64.5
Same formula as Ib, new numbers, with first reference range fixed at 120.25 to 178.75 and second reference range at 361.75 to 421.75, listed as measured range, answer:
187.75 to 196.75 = 0.2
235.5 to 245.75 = 0.2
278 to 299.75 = 3.0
